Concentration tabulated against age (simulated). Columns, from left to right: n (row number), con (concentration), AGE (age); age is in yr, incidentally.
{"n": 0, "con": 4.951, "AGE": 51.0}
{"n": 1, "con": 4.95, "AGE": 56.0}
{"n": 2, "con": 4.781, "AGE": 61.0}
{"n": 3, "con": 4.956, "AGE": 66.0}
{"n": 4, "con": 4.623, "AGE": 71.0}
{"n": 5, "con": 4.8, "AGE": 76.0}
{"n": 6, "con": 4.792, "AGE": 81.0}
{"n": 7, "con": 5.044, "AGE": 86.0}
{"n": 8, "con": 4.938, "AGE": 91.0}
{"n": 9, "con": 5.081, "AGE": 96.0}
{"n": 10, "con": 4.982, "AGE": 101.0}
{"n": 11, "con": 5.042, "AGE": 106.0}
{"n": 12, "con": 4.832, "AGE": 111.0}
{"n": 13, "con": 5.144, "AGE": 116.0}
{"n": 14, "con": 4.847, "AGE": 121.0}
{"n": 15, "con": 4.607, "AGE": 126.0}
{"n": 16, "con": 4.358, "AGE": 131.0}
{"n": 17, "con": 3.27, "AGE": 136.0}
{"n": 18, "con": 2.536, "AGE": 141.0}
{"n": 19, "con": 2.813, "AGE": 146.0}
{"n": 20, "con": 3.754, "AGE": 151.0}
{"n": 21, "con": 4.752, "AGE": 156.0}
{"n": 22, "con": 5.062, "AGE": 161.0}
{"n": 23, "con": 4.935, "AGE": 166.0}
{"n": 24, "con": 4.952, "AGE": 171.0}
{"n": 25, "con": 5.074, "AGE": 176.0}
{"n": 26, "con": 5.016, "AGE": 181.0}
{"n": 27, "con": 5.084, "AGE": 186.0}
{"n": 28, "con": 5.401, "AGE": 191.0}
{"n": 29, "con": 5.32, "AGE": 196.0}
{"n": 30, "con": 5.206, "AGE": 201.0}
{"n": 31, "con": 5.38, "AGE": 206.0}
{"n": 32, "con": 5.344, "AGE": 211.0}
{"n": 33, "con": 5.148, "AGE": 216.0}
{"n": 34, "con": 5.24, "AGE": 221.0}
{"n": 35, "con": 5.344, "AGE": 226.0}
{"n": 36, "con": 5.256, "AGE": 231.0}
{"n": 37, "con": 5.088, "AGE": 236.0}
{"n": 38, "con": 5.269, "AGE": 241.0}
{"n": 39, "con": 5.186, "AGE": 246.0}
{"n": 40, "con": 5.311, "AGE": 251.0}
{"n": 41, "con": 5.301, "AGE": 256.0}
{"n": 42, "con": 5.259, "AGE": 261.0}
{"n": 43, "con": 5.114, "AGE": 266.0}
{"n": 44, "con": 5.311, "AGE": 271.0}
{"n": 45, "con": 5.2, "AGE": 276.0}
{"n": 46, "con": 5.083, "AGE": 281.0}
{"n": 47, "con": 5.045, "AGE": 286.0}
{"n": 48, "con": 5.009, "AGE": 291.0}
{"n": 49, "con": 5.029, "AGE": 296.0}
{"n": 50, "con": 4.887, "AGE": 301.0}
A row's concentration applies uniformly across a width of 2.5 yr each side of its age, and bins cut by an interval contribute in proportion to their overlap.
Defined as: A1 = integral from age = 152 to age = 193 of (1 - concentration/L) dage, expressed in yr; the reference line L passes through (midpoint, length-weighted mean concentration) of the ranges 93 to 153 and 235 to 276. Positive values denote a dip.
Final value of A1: -3.0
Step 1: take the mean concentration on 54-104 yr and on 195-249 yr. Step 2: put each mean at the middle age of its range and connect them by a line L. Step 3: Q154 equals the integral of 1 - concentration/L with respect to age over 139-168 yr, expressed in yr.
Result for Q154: 6.3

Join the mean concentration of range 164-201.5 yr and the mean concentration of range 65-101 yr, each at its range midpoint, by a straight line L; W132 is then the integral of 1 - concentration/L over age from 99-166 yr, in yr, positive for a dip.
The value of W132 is 9.1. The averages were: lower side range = 4.89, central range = 4.33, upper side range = 5.12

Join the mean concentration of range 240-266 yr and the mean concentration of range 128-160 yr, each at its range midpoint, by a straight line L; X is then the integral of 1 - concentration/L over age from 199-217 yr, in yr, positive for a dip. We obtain -2.7 yr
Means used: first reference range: 3.67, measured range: 5.28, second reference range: 5.25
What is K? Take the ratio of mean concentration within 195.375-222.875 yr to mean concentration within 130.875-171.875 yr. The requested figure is 1.3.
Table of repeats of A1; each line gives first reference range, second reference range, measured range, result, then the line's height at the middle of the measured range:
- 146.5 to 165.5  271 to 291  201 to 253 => -4.9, 4.8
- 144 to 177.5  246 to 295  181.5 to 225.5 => -4.7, 4.75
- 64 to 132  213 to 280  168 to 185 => 0.1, 5.06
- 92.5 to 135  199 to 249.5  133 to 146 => 5.2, 4.91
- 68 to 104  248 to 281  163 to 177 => 0.2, 5.06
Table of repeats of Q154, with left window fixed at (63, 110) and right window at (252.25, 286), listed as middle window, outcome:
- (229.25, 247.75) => -0.2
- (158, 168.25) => 0.1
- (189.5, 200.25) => -0.5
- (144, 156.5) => 3.4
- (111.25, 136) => 1.9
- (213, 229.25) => -0.4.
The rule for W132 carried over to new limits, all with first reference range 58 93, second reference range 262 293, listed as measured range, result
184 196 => -0.6 yr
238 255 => -0.5 yr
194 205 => -0.6 yr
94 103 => -0.3 yr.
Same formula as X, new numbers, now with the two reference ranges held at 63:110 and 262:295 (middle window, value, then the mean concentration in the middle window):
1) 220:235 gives -0.6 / 5.26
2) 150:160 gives 1.1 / 4.45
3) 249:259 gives -0.4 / 5.3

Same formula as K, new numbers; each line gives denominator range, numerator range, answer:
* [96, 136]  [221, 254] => 1.10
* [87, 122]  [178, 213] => 1.05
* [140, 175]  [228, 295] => 1.23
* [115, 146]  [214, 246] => 1.31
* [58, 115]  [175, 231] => 1.07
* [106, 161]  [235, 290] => 1.24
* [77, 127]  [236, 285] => 1.06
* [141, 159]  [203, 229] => 1.45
